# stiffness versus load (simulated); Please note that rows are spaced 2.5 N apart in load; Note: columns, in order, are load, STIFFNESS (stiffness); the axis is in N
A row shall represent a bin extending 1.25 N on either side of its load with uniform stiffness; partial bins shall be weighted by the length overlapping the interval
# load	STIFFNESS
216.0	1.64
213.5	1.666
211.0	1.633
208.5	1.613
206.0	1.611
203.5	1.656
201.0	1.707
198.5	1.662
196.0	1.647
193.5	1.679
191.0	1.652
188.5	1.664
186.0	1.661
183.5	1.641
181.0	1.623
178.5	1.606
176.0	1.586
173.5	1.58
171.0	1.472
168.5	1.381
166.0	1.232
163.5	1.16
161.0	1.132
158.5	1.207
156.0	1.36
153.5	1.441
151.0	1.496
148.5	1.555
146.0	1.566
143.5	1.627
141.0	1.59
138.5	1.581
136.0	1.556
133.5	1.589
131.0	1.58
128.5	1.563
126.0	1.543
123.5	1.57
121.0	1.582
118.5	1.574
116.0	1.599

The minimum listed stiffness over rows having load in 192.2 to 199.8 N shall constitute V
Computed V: 1.647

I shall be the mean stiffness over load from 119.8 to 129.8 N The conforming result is 1.56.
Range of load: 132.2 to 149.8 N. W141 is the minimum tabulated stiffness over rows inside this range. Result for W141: 1.555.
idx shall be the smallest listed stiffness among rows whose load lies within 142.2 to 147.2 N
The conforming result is 1.566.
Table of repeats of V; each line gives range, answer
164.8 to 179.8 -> 1.232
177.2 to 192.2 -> 1.606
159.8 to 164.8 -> 1.132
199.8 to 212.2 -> 1.611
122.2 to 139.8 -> 1.543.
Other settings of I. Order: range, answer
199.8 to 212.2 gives 1.64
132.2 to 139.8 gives 1.58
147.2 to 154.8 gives 1.5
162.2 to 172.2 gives 1.31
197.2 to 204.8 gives 1.67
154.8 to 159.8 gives 1.28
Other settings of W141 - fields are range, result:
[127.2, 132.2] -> 1.563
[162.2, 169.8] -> 1.16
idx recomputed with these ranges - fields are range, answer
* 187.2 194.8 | 1.652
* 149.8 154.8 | 1.441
